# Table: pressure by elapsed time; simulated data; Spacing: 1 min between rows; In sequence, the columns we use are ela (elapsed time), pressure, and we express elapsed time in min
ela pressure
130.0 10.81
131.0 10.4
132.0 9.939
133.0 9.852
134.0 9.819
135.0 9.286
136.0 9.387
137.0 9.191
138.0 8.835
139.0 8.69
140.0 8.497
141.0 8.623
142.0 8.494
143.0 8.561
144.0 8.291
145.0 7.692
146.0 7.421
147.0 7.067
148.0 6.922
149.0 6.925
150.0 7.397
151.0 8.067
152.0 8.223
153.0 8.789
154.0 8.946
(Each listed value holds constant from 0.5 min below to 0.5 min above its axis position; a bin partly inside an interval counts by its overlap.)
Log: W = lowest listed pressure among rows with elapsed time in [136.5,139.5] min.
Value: 8.69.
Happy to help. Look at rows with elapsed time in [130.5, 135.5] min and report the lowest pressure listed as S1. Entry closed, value 9.286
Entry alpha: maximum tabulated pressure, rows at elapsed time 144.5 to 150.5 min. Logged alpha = 7.692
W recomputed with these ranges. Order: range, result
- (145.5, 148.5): 6.922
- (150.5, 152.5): 8.067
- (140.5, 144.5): 8.291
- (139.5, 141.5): 8.497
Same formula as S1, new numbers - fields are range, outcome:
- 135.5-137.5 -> 9.191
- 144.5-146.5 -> 7.421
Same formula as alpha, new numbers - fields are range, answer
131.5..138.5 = 9.939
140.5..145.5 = 8.623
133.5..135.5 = 9.819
